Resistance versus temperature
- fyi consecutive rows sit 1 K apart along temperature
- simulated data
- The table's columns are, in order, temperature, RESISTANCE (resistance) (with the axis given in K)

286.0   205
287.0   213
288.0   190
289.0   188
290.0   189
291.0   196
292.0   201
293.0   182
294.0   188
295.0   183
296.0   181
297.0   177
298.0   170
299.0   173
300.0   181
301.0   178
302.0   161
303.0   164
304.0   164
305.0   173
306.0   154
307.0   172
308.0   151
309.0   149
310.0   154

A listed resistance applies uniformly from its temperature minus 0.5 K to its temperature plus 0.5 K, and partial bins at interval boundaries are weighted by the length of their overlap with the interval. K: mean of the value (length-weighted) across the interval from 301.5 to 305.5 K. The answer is 166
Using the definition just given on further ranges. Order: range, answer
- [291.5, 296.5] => 187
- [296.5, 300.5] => 175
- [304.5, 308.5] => 162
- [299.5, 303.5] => 171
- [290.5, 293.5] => 193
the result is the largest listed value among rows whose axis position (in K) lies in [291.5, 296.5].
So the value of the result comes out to 201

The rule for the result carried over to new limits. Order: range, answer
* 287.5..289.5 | 190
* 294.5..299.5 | 183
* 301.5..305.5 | 173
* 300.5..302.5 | 178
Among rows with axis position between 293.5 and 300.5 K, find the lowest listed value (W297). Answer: 170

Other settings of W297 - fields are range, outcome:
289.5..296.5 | 181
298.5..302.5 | 161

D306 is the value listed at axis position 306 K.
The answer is 154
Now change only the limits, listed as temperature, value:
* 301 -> 178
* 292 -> 201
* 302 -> 161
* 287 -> 213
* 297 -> 177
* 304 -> 164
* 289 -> 188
